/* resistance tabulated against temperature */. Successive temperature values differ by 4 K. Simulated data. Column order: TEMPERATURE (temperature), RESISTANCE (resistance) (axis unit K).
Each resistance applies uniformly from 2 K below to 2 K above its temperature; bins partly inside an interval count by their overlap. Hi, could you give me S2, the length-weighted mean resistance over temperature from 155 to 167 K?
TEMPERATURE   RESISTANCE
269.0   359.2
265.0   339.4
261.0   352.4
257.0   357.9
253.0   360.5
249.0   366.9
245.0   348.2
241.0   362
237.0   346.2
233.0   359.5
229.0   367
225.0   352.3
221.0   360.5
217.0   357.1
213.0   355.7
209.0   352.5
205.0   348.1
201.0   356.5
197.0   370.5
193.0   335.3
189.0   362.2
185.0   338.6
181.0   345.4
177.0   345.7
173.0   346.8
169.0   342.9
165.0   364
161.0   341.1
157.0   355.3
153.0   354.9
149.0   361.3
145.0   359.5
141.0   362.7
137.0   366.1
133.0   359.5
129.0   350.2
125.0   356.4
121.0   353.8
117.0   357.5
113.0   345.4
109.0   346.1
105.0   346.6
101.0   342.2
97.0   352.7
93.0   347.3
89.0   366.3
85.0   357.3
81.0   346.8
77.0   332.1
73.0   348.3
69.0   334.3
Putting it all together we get 353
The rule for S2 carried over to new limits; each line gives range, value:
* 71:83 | 342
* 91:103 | 347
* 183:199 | 352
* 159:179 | 348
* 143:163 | 354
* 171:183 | 346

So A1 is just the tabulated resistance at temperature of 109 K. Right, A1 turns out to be 346.1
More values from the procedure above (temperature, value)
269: 359.2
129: 350.2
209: 352.5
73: 348.3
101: 342.2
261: 352.4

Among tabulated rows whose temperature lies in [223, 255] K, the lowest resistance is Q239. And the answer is 346.2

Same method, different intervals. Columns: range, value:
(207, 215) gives 352.5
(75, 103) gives 332.1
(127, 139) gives 350.2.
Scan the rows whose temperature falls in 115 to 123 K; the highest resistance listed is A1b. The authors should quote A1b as 357.5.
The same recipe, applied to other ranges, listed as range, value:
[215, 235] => 367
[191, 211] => 370.5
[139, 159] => 362.7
